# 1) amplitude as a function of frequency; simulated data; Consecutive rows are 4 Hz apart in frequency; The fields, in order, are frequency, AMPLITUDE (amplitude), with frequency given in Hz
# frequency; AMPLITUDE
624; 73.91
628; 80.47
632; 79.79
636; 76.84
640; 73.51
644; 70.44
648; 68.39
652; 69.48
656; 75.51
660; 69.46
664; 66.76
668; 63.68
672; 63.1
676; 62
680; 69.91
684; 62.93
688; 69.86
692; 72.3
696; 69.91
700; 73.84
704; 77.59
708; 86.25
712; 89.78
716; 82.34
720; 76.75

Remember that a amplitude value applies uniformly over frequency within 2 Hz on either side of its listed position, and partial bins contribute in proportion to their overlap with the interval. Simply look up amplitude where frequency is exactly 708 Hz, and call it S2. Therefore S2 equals 86.25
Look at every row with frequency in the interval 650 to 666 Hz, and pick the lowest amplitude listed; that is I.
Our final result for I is 66.76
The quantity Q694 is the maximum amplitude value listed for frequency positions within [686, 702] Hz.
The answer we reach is 73.84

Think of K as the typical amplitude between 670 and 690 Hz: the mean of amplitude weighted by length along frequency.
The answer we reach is 65.6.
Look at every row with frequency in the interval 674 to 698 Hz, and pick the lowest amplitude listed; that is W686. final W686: 62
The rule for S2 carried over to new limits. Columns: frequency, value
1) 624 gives 73.91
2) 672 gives 63.1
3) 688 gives 69.86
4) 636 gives 76.84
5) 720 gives 76.75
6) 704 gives 77.59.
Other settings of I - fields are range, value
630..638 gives 76.84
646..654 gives 68.39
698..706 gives 73.84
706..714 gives 86.25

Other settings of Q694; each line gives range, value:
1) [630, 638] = 79.79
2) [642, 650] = 70.44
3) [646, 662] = 75.51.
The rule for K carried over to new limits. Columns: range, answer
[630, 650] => 73.8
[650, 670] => 69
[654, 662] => 72.5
